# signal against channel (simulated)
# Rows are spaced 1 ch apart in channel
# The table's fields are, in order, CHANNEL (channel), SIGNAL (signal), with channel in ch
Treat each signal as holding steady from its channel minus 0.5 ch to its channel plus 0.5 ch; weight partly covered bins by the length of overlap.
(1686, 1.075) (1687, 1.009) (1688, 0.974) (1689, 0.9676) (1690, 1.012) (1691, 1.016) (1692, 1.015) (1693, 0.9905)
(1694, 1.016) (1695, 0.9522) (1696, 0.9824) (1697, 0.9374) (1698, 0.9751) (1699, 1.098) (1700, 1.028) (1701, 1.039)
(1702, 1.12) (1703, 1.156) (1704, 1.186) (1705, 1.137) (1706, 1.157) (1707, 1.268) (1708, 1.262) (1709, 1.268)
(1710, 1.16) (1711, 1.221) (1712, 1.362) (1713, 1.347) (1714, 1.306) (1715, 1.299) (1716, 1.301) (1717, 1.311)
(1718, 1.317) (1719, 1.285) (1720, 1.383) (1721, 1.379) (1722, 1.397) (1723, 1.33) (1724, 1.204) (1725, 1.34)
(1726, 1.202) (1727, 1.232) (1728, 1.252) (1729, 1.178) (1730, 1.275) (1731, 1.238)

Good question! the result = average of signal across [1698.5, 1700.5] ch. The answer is 1.06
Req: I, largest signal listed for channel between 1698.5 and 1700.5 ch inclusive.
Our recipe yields 1.098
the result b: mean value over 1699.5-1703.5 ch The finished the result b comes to 1.09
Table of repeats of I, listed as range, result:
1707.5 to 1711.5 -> 1.268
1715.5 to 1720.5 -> 1.383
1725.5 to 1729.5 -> 1.252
